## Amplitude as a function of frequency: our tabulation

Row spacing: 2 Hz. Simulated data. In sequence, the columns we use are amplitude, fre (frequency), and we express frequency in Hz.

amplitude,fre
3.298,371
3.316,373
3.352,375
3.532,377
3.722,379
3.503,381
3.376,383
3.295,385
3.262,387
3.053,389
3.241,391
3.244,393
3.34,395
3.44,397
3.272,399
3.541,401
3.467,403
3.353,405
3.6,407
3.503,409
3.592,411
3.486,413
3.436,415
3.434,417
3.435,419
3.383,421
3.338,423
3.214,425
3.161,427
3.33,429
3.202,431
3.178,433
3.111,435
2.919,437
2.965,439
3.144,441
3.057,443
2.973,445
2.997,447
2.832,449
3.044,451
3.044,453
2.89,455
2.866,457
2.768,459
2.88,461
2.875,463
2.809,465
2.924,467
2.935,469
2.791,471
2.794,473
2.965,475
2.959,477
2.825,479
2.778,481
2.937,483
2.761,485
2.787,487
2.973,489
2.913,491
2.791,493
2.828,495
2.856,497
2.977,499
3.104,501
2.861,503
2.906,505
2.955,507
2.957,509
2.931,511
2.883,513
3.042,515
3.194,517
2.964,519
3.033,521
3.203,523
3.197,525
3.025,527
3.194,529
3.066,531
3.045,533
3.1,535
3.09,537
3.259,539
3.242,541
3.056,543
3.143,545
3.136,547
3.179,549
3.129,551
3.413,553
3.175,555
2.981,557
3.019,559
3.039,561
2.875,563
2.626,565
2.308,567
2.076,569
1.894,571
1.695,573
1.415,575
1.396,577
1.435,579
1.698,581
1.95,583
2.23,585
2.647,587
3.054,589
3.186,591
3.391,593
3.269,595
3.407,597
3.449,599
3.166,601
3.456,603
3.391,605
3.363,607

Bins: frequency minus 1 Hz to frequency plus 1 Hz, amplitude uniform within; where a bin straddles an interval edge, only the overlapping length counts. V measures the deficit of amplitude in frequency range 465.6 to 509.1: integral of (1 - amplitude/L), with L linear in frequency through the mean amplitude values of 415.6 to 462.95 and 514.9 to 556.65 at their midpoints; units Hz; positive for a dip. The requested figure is 3.17 Hz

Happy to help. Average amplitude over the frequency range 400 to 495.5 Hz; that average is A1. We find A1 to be 3.08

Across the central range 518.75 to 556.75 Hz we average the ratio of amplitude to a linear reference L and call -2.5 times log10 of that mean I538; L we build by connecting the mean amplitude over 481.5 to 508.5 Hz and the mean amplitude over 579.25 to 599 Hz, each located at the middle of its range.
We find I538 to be -0.11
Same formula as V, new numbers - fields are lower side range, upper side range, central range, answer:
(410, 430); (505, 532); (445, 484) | 4.06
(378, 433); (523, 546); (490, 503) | 1.20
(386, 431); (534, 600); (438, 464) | 2.00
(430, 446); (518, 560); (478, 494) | 1.29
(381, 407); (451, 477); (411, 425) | -1.01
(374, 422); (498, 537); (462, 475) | 1.33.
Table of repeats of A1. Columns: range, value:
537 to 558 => 3.17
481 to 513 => 2.9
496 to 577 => 2.89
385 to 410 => 3.36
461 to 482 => 2.87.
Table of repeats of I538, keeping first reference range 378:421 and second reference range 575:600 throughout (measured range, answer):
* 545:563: -0.16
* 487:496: 0.04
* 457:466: 0.10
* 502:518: -0.02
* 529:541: -0.13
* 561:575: 0.18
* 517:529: -0.10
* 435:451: 0.07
